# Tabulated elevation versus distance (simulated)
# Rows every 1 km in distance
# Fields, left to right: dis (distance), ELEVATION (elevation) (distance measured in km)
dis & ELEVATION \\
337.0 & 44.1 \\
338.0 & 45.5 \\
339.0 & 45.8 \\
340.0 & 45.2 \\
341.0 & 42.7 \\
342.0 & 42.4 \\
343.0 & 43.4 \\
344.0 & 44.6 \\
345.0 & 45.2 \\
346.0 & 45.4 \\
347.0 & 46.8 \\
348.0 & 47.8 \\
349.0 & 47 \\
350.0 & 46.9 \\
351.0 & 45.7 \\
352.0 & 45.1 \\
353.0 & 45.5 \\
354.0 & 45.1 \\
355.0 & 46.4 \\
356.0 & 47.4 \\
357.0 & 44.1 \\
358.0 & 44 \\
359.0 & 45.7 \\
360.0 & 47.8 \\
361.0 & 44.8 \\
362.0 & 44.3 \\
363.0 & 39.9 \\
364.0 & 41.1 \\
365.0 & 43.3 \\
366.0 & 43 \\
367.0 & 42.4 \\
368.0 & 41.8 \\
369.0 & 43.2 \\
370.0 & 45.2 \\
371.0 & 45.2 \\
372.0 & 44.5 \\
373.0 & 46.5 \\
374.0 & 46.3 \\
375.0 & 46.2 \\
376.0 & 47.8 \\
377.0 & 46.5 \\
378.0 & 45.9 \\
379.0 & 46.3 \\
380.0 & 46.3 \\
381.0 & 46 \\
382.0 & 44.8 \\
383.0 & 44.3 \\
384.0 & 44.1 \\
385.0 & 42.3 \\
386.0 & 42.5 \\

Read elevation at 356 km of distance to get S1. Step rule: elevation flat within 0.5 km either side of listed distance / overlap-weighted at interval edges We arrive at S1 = 47.4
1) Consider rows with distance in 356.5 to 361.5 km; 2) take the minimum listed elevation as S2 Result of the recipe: 44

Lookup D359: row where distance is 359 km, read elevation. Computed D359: 45.7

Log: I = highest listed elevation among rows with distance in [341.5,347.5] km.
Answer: 46.8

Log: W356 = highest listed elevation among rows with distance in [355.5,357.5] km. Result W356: 47.4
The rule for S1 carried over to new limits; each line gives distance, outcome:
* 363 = 39.9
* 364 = 41.1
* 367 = 42.4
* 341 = 42.7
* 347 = 46.8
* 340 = 45.2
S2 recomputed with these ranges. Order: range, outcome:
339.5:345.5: 42.4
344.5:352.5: 45.1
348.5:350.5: 46.9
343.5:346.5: 44.6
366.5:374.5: 41.8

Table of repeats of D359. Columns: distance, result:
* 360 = 47.8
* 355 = 46.4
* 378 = 45.9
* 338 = 45.5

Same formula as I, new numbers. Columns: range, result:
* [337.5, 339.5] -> 45.8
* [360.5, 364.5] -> 44.8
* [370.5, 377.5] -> 47.8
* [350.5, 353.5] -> 45.7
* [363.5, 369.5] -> 43.3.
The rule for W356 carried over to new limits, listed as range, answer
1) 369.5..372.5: 45.2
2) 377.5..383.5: 46.3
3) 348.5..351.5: 47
